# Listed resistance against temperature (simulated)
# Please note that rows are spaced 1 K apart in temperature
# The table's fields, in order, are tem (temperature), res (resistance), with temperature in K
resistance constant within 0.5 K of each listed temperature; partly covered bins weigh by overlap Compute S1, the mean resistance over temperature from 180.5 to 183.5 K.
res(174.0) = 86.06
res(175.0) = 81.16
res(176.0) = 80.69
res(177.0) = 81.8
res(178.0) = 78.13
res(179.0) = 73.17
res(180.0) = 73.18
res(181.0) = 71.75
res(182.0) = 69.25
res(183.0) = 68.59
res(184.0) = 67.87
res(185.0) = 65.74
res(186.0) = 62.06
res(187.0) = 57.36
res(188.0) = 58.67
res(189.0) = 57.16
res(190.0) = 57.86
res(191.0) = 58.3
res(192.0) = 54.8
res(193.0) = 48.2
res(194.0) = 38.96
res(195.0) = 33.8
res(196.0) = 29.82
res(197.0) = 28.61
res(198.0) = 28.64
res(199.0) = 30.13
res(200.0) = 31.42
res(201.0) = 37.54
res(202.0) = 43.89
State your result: 69.9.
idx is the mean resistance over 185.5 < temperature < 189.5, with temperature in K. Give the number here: 58.8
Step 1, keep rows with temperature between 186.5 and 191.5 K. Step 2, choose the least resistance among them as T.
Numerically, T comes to 57.16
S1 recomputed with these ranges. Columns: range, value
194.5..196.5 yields 31.8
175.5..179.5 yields 78.4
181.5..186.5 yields 66.7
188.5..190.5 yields 57.5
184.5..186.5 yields 63.9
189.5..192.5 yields 57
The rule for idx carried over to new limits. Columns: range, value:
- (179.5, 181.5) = 72.5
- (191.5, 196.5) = 41.1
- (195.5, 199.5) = 29.3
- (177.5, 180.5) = 74.8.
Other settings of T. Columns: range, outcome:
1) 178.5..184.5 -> 67.87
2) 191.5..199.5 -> 28.61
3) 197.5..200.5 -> 28.64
